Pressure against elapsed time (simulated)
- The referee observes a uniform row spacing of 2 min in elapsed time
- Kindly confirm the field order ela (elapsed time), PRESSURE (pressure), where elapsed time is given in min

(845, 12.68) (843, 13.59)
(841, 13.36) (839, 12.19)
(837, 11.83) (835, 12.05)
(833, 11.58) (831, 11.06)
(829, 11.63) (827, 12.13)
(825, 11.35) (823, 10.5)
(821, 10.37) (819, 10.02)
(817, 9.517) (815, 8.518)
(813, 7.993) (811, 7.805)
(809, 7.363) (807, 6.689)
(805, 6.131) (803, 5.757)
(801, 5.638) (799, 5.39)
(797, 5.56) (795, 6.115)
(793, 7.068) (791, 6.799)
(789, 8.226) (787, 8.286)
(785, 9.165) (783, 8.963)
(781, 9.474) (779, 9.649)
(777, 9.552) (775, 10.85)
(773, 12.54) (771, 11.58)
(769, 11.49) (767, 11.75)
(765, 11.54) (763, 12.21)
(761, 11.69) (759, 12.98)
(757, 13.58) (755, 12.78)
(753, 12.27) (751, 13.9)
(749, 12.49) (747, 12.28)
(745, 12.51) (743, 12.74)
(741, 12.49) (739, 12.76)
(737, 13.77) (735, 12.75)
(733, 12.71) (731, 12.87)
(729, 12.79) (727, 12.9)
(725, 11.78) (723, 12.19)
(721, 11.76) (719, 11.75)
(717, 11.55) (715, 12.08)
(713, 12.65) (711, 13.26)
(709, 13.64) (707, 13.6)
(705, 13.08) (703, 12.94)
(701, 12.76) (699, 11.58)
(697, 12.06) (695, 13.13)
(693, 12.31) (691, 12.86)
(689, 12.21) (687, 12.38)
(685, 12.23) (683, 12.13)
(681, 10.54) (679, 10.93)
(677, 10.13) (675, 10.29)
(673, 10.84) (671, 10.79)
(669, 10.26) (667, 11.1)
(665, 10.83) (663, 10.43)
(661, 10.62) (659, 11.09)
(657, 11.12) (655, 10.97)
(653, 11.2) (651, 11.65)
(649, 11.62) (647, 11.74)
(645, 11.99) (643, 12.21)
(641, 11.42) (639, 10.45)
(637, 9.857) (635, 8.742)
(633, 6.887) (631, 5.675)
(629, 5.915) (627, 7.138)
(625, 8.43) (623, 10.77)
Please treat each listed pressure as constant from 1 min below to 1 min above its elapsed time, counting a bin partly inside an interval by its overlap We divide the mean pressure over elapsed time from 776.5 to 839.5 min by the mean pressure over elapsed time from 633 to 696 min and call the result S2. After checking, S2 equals 0.79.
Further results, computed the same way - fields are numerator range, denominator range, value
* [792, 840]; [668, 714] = 0.74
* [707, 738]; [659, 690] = 1.14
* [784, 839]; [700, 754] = 0.69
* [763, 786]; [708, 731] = 0.86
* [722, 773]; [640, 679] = 1.13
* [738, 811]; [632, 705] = 0.89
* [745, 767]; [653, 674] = 1.16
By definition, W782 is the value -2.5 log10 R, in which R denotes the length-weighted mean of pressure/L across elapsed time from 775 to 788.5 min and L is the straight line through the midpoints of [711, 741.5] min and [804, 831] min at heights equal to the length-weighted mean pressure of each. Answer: 0.141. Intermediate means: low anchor 12.5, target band 9.27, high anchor 9.3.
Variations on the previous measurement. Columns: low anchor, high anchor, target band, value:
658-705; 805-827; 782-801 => 0.301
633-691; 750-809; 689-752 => -0.225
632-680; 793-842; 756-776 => -0.239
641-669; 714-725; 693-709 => -0.096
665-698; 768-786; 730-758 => -0.194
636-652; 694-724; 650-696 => 0.055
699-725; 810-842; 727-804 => 0.104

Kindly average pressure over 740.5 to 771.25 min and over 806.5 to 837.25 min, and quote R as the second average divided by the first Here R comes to 0.8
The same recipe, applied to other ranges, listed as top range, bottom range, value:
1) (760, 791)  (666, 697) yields 0.90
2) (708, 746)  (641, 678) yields 1.14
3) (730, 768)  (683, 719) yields 1.01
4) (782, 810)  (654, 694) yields 0.62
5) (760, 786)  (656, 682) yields 1.01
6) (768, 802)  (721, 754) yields 0.68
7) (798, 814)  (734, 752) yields 0.51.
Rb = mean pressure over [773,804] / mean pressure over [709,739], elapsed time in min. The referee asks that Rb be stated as 0.63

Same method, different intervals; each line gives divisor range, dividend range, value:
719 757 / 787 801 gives 0.52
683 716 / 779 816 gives 0.58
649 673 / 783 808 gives 0.62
